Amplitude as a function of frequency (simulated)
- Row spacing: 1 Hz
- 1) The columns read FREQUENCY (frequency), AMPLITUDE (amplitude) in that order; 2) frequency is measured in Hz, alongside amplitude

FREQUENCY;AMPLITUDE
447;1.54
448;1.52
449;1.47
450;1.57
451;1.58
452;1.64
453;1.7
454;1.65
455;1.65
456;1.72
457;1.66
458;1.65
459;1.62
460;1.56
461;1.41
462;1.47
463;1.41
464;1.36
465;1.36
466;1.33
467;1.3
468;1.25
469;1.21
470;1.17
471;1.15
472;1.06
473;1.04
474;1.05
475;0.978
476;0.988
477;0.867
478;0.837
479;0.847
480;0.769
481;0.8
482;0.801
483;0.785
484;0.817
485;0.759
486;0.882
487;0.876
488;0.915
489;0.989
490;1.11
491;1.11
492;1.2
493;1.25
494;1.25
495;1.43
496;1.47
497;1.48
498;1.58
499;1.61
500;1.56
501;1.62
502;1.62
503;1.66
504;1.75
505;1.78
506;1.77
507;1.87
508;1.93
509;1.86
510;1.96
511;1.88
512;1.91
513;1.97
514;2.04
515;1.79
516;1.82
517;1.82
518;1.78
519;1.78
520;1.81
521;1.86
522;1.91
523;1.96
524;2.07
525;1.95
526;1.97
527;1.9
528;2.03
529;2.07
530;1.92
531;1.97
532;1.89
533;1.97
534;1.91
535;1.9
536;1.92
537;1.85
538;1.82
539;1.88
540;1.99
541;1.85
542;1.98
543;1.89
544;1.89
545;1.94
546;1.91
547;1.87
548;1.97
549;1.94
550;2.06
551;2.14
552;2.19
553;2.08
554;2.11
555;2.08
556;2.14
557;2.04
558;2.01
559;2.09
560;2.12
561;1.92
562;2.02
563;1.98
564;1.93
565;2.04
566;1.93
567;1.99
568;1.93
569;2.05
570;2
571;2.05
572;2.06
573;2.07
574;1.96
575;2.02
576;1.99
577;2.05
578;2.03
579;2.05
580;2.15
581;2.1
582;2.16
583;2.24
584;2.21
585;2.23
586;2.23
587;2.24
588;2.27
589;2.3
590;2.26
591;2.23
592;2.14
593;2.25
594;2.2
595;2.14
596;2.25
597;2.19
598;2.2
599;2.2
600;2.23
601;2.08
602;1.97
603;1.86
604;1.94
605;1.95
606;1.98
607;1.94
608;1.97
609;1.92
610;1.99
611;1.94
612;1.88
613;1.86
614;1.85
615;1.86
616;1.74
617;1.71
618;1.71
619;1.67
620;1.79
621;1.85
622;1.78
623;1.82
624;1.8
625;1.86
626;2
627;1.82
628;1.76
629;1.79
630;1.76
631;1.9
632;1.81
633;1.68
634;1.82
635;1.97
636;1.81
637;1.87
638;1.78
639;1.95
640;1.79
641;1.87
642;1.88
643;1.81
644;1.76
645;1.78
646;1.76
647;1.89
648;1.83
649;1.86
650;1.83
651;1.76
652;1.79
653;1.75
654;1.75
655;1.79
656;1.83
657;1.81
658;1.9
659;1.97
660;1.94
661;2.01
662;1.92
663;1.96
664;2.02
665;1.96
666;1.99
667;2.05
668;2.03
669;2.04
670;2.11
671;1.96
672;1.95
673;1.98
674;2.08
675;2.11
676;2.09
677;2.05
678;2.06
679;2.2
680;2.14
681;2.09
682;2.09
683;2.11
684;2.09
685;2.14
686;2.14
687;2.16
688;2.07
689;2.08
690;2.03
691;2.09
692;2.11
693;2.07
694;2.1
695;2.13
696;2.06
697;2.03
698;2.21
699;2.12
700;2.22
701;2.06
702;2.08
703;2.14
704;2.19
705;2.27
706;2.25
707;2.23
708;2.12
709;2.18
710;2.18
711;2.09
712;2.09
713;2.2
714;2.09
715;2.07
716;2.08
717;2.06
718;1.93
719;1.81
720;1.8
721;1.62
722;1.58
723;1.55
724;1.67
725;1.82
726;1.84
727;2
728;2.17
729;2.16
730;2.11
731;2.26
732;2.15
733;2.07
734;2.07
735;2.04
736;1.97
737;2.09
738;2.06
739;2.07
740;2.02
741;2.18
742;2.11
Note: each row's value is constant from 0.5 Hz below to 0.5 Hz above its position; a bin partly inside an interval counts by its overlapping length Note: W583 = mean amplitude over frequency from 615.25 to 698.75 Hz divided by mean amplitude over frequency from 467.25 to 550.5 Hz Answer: 1.23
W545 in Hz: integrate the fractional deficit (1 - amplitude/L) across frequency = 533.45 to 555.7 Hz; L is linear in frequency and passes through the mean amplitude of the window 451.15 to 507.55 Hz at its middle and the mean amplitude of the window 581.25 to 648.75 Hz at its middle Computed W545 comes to -4.8 Hz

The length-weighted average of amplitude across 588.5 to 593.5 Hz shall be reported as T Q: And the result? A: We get 2.24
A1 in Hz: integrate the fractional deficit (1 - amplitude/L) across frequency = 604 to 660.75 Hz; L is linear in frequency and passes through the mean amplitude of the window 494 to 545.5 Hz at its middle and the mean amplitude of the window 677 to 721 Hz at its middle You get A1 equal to 4.5 Hz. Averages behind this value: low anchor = 1.83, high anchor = 2.1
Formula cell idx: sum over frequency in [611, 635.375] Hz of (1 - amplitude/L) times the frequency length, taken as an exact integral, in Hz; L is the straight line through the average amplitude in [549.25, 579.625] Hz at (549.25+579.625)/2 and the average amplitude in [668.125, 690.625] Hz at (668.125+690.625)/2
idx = 2.9 Hz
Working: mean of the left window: 2.04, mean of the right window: 2.08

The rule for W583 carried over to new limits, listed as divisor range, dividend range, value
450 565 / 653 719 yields 1.27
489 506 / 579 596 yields 1.51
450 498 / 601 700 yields 1.58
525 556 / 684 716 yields 1.08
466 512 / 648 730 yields 1.58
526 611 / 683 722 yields 1.02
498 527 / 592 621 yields 1.08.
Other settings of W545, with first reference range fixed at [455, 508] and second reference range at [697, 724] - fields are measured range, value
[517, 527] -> -3.43 Hz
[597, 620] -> -3.18 Hz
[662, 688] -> -1.89 Hz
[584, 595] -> -3.99 Hz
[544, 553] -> -3.01 Hz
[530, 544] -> -4.30 Hz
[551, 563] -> -4.28 Hz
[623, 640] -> -0.56 Hz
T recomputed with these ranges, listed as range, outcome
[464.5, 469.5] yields 1.29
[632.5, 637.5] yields 1.83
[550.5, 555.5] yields 2.12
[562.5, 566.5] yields 1.97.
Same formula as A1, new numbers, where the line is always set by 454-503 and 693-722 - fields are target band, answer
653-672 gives -0.3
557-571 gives -4.1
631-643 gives -0.2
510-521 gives -4.0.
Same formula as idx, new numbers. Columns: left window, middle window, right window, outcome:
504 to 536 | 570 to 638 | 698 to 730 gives -1.2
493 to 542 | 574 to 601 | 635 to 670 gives -4.7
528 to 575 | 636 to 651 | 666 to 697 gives 1.6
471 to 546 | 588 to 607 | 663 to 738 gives -3.6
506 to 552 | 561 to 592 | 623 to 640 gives -3.5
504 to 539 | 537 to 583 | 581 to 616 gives -0.4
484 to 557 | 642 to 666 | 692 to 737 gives 1.2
